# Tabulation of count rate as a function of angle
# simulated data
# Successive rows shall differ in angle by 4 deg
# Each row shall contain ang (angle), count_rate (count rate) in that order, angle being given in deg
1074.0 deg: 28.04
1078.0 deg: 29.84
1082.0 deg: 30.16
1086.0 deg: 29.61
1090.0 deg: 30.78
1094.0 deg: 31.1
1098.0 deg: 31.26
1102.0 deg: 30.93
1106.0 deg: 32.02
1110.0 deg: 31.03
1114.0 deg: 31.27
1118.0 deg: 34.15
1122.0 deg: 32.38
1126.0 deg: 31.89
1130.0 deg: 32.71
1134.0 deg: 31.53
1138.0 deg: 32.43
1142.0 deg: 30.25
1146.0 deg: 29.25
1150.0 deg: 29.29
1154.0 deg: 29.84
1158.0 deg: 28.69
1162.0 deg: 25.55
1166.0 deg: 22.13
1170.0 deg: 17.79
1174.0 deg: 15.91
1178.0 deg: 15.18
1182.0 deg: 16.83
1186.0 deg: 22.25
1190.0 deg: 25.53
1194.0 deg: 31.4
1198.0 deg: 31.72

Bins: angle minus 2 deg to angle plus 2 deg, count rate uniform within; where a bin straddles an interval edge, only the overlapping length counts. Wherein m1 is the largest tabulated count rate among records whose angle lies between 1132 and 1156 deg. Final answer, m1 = 32.43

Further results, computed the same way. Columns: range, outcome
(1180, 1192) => 25.53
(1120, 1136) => 32.71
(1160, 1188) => 25.55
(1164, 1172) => 22.13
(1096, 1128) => 34.15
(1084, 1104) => 31.26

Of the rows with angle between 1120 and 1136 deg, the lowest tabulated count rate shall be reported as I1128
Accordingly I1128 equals 31.53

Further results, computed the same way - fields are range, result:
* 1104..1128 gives 31.03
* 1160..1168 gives 22.13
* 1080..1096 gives 29.61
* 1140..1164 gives 25.55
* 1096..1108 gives 30.93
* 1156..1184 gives 15.18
